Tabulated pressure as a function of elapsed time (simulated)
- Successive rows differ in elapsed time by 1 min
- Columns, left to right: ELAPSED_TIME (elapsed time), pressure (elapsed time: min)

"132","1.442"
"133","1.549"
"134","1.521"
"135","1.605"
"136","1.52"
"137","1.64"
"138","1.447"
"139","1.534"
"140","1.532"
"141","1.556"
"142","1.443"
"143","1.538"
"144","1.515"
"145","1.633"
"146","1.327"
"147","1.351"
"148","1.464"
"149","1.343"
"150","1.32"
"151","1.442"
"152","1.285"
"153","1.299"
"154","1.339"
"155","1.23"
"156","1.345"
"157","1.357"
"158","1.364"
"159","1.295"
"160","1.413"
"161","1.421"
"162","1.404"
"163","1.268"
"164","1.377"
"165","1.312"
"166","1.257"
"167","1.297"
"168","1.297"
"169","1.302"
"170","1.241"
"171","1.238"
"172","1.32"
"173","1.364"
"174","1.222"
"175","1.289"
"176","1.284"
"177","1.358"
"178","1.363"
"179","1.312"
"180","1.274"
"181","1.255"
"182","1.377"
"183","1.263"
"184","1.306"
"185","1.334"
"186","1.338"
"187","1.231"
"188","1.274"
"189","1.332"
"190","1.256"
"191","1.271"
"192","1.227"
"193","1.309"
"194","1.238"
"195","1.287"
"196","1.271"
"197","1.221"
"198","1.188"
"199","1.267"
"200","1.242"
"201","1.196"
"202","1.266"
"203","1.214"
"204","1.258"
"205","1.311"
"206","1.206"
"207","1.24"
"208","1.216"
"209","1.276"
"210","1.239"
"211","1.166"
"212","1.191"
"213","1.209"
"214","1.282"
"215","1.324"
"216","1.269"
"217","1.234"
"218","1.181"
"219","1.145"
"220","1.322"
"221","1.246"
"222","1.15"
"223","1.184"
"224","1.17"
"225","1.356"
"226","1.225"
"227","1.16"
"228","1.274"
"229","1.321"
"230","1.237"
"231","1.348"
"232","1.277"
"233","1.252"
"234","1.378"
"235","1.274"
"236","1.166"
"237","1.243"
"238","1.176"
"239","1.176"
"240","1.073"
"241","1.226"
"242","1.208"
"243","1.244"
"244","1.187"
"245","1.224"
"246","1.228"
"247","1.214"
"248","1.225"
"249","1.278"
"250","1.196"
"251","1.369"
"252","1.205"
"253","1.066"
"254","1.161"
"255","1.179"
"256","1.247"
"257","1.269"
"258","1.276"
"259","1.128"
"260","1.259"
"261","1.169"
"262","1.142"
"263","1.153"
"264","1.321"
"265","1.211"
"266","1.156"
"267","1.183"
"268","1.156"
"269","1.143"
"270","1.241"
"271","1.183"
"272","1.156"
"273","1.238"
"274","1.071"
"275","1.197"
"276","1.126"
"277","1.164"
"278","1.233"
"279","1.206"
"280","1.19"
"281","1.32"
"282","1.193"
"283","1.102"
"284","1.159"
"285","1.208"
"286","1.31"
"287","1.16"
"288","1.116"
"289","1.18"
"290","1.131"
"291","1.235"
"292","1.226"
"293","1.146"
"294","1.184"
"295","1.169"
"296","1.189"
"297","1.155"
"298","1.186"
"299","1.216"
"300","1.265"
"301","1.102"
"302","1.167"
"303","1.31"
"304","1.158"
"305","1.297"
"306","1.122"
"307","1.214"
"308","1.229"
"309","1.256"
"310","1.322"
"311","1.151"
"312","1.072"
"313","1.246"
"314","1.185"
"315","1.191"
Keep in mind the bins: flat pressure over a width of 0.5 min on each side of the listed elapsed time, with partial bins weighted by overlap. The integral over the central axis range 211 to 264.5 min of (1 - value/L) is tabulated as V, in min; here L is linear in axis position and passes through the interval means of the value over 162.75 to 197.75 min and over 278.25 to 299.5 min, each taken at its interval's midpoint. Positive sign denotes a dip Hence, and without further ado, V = 0.5 min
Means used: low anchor 1.29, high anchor 1.19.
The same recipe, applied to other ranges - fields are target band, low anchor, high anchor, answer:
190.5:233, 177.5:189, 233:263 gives 0.7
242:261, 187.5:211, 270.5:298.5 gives -0.1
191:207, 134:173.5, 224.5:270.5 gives 0.8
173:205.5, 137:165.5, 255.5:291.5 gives 1.5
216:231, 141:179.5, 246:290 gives 0.3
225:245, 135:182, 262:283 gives 0.2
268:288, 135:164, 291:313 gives 0.8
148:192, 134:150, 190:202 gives 1.6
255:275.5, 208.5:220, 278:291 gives 0.2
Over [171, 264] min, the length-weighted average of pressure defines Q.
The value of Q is 1.25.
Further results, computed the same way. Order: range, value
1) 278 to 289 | 1.2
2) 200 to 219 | 1.24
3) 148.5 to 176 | 1.32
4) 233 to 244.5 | 1.22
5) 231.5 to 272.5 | 1.21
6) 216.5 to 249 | 1.23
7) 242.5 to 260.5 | 1.22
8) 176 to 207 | 1.27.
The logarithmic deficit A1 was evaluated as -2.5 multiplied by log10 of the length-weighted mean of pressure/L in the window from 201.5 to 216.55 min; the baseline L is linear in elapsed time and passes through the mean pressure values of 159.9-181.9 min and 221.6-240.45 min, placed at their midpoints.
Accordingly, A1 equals 0.02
